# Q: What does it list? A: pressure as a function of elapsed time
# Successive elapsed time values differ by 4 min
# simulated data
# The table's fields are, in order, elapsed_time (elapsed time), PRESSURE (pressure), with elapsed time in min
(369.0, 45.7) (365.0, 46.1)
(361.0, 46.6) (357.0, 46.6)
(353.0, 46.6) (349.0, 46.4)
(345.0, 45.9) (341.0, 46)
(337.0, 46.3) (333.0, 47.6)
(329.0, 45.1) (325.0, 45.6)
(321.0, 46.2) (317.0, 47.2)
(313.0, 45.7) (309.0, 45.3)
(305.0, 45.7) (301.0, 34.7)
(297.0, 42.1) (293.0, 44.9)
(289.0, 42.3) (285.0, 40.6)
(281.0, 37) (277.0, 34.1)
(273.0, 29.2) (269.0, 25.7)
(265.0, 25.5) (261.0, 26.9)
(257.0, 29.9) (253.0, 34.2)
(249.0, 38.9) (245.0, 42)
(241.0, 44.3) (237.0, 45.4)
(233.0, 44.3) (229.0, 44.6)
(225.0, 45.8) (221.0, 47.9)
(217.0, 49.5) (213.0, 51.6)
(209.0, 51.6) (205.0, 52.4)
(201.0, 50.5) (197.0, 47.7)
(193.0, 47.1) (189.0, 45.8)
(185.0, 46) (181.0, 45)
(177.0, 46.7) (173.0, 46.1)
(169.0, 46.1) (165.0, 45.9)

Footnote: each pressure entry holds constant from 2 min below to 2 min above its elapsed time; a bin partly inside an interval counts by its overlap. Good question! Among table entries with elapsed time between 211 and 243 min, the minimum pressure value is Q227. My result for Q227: 44.3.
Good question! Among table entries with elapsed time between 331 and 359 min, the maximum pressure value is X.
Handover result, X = 47.6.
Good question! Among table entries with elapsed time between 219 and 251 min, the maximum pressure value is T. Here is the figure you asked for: 47.9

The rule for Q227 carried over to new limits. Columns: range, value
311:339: 45.1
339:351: 45.9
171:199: 45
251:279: 25.5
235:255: 34.2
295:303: 34.7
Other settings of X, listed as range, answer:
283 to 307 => 45.7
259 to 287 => 40.6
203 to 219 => 52.4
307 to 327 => 47.2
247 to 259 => 38.9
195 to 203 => 50.5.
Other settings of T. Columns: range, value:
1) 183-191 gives 46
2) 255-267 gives 29.9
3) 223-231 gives 45.8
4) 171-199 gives 47.7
